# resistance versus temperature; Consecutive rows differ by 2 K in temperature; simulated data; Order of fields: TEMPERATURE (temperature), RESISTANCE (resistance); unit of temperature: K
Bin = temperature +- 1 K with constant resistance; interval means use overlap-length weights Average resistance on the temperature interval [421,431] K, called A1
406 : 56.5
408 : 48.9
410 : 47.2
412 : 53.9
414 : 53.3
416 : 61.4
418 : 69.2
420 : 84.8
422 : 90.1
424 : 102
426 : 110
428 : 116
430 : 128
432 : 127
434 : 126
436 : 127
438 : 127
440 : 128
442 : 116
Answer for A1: 109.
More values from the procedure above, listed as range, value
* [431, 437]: 127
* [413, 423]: 71.8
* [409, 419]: 57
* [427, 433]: 124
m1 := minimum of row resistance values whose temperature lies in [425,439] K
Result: 110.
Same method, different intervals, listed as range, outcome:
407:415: 47.2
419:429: 84.8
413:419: 53.3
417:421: 69.2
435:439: 127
